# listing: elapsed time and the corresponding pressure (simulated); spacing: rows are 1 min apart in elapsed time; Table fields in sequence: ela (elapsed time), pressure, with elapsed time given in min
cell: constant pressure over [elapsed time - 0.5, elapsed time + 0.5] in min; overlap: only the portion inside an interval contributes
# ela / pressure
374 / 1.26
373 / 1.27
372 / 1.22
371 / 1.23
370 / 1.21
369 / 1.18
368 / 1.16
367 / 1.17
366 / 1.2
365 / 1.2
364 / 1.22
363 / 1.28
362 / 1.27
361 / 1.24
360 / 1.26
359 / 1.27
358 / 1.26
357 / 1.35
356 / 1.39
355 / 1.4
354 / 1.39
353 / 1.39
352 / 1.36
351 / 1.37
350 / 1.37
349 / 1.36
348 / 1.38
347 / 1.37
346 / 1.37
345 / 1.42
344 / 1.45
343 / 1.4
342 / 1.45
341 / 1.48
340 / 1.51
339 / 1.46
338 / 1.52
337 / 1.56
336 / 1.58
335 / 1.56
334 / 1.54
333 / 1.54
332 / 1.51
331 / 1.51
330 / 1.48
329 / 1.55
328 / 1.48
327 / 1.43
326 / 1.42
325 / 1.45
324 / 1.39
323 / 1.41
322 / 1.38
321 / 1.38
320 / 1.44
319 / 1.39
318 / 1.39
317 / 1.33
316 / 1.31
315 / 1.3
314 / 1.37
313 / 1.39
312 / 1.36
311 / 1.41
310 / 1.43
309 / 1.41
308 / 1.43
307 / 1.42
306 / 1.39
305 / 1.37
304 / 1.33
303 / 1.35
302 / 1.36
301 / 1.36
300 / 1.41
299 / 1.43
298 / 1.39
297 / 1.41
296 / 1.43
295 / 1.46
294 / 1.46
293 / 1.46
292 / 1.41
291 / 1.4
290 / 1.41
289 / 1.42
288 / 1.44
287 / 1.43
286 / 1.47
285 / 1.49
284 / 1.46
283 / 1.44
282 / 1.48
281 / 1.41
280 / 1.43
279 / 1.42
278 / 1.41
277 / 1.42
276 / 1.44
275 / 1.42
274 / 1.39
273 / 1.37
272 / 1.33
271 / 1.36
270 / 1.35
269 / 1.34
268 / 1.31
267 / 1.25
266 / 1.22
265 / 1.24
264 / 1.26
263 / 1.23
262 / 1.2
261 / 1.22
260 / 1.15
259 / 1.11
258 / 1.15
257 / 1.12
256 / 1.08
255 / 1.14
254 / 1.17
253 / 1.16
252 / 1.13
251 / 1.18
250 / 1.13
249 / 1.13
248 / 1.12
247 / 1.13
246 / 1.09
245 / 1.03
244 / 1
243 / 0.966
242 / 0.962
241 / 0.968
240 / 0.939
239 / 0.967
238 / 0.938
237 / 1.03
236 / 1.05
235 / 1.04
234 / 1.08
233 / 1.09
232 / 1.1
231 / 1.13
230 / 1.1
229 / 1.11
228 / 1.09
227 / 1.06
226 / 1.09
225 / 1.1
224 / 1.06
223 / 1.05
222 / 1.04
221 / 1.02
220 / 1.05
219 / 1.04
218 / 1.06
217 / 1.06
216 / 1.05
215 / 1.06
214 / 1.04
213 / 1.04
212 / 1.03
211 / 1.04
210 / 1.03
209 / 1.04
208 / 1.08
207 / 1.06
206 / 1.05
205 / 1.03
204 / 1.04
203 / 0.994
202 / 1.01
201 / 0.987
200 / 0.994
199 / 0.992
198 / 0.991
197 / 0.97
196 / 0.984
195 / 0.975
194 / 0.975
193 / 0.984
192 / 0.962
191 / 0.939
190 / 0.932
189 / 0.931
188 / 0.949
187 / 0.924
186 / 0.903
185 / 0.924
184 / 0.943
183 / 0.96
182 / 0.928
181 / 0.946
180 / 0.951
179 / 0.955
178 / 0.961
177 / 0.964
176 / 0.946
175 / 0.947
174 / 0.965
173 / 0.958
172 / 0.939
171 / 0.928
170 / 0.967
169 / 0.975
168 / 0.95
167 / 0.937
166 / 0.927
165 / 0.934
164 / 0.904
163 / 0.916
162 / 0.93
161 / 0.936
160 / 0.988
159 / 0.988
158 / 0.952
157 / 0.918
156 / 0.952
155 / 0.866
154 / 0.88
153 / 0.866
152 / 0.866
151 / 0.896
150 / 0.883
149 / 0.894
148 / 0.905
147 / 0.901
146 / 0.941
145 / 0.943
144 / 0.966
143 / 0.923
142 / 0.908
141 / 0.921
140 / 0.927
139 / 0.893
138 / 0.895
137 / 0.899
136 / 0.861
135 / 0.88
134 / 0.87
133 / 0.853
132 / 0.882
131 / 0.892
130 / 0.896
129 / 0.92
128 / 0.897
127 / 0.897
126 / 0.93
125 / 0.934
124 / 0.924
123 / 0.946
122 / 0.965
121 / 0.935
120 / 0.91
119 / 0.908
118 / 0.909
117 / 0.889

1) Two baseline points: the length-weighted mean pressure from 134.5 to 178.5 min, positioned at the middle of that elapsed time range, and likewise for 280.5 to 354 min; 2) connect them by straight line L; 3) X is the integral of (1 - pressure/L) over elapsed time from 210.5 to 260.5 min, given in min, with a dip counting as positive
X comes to 4.3 min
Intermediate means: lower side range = 0.925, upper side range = 1.43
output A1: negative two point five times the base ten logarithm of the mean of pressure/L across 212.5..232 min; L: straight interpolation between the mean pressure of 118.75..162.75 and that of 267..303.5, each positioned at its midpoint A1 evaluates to 0.12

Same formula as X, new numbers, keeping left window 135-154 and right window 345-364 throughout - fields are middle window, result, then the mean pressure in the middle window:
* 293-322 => -3.54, 1.39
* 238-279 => -1.73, 1.19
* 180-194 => 0.70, 0.942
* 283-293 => -1.99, 1.44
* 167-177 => 0.08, 0.953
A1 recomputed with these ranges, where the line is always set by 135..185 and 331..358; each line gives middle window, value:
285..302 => -0.10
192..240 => 0.05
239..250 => 0.13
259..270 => -0.02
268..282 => -0.12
